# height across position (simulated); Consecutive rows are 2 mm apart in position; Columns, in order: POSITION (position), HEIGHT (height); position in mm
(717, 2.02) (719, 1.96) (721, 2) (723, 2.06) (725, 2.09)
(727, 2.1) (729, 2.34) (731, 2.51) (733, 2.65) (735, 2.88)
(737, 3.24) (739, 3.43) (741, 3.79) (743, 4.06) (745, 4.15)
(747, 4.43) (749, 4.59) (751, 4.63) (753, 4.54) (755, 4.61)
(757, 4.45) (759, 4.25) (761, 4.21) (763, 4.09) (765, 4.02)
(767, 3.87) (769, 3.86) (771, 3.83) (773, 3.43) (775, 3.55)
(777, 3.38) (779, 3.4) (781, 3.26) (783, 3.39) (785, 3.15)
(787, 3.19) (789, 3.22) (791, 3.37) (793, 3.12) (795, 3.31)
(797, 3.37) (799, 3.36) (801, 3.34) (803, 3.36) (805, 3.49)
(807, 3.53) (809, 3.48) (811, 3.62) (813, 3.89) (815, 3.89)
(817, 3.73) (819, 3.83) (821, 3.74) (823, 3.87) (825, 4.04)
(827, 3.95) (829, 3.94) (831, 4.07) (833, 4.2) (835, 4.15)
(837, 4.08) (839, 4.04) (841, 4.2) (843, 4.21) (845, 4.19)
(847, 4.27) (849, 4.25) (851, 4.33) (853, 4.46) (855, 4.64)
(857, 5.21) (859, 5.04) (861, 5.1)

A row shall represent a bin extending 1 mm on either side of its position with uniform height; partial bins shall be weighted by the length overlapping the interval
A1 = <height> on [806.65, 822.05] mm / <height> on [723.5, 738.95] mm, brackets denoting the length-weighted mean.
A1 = 1.4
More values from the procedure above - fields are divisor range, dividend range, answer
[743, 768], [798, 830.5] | 0.86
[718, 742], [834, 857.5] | 1.67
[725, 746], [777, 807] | 1.08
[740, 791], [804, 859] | 1.05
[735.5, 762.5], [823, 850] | 0.99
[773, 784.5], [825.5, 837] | 1.20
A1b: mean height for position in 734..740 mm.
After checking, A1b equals 3.18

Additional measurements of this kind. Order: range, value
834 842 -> 4.12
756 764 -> 4.25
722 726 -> 2.08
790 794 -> 3.25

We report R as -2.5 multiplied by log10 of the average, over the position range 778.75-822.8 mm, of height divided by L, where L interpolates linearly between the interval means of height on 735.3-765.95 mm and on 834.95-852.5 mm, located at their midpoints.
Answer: 0.20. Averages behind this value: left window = 4.14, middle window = 3.46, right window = 4.2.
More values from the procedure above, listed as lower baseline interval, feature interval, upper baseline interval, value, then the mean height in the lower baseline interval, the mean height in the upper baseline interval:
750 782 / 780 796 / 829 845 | 0.228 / 3.96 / 4.13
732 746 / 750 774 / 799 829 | -0.176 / 3.46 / 3.69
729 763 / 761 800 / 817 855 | 0.132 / 3.86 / 4.11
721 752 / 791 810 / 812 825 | 0.102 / 3.22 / 3.84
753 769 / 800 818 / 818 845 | 0.140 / 4.21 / 4.03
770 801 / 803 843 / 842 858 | 0.031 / 3.35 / 4.45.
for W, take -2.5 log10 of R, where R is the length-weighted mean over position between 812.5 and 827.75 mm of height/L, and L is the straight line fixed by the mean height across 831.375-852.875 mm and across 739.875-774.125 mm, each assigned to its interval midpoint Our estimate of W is 0.09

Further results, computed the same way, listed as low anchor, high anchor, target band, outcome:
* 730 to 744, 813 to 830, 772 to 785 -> 0.050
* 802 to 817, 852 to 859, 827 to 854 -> 0.061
